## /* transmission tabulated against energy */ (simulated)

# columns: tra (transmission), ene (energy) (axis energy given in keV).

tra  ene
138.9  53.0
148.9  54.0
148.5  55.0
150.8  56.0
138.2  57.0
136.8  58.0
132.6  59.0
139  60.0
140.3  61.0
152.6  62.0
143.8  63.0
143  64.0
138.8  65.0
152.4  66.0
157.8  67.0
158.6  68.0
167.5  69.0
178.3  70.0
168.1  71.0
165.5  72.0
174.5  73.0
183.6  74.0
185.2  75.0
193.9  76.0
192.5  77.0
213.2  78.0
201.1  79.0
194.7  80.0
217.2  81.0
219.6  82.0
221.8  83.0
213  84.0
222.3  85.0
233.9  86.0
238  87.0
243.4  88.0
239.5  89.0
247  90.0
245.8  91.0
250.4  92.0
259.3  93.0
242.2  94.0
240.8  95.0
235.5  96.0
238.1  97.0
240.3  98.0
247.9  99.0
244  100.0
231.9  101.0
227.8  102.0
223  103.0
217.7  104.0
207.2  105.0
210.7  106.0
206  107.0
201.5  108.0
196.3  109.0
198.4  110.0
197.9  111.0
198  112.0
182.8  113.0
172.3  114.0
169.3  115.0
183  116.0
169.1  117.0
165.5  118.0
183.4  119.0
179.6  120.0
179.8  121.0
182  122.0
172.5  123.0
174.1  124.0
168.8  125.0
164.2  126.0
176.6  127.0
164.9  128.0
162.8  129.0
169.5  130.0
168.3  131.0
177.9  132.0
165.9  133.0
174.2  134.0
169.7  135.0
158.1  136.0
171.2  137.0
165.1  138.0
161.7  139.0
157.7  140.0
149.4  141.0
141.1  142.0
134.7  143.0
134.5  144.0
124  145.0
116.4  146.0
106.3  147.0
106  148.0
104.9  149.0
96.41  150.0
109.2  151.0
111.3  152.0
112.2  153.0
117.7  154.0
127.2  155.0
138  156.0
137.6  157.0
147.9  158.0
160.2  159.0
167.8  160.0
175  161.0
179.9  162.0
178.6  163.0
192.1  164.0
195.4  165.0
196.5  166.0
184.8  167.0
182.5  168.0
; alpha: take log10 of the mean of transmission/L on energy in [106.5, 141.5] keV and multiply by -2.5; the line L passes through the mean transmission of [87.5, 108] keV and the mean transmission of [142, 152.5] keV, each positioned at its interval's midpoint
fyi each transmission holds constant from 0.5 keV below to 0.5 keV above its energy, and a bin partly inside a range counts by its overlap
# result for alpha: -0.04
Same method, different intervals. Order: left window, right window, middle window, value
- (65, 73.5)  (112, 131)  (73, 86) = -0.23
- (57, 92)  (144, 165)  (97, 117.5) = -0.23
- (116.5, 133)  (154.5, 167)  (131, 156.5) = 0.23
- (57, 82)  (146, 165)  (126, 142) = -0.14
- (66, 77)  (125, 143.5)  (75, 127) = -0.23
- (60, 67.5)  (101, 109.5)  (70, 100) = -0.21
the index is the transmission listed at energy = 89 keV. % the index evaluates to 239.5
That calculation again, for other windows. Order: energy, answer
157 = 137.6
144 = 134.5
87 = 238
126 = 164.2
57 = 138.2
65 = 138.8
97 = 238.1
